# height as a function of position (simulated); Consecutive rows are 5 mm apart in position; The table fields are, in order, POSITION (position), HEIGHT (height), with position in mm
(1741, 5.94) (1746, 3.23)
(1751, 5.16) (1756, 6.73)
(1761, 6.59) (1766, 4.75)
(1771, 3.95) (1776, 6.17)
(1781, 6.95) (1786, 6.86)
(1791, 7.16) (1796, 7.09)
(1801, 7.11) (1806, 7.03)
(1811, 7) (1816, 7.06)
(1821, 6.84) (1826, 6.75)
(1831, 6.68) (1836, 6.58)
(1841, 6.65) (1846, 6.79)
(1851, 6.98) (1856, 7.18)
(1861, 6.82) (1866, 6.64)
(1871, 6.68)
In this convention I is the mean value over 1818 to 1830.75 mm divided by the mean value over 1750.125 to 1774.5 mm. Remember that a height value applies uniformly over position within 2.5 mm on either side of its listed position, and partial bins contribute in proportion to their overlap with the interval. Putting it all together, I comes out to 1.2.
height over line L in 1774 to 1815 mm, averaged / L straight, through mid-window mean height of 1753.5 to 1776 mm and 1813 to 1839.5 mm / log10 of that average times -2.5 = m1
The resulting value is -0.129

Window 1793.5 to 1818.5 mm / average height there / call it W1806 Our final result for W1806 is 7.06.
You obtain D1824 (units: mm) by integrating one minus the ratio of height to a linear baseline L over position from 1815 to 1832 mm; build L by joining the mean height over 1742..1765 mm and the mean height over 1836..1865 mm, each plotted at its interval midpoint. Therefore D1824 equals -1.0 mm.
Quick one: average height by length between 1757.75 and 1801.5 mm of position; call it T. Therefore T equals 6.26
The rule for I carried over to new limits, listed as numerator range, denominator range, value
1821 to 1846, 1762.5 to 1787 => 1.17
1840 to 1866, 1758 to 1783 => 1.21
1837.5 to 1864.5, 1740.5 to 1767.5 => 1.27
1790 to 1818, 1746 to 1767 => 1.27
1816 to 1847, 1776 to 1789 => 0.99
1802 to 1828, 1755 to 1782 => 1.21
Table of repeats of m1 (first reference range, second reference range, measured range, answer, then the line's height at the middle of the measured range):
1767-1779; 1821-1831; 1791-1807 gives -0.20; 5.91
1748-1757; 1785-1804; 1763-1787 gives 0.14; 6.42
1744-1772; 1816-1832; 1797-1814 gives -0.11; 6.35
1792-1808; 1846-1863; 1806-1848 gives 0.03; 7.03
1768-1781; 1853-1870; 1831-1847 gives -0.03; 6.49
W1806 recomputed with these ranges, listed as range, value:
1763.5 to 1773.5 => 4.35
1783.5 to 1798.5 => 7.04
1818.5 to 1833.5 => 6.76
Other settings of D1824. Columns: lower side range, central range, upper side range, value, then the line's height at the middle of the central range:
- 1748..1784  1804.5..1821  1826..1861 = -1.6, 6.38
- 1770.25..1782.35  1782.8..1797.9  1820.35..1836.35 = -2.4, 6.06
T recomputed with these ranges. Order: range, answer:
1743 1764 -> 5.42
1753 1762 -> 6.59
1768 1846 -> 6.65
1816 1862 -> 6.82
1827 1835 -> 6.67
